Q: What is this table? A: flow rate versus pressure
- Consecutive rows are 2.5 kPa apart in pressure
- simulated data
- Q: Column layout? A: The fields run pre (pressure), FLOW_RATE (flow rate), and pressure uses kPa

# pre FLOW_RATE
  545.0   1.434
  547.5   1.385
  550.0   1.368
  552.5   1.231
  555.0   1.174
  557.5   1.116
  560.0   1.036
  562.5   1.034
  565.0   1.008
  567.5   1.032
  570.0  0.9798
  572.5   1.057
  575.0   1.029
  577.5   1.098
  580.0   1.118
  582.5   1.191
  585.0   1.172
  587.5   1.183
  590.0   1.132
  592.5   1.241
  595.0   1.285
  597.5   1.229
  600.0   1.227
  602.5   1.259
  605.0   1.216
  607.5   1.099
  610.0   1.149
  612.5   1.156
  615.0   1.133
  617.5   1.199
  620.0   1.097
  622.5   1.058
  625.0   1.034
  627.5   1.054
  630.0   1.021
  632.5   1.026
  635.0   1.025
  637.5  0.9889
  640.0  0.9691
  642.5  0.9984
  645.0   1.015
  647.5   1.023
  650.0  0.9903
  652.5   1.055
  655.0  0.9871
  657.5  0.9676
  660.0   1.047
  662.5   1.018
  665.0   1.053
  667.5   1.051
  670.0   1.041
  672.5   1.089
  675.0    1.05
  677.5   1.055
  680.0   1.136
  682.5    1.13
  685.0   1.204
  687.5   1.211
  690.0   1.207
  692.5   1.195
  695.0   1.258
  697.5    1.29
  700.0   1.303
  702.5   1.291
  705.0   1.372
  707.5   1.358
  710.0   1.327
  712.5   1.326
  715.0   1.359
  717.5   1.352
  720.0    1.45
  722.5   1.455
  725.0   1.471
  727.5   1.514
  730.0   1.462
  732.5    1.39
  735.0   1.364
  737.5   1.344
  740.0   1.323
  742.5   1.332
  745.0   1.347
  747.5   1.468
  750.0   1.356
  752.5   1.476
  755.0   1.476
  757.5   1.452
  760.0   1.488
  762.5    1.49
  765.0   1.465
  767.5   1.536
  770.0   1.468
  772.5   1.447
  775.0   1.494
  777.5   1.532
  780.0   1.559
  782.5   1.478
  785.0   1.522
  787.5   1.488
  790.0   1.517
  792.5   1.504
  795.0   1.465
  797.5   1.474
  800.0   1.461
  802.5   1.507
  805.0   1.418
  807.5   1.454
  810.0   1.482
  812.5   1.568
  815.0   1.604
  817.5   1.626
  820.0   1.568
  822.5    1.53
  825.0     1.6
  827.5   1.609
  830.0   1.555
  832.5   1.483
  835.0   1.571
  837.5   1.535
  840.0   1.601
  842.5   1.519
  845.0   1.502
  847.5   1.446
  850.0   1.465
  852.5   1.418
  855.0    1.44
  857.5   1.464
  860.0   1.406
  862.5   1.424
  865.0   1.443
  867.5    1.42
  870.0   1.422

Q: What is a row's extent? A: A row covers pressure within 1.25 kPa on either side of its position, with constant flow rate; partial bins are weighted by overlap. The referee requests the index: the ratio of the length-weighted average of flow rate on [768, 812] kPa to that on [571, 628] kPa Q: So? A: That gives 1.30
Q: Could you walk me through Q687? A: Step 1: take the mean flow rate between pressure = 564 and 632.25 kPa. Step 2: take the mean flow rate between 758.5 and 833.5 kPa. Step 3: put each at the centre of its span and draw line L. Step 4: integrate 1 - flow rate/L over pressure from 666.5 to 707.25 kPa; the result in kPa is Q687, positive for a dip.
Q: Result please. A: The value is 3.6 kPa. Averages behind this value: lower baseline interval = 1.13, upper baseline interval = 1.51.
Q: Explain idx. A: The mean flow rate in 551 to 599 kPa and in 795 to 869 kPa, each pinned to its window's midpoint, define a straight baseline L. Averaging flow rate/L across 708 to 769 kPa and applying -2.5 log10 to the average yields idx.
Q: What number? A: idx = -0.04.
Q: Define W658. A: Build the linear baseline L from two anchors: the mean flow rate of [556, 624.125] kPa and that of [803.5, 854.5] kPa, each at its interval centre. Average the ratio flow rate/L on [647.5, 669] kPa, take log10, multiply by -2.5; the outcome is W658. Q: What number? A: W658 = 0.21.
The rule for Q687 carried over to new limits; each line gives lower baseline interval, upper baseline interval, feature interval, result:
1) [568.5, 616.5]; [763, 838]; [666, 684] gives 3.03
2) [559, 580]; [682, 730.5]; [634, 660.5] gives 4.37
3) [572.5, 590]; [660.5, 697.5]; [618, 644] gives 2.17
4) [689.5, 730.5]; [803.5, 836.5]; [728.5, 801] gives -0.33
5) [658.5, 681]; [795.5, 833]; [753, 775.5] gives -1.87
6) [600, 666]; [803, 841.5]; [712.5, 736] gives -2.21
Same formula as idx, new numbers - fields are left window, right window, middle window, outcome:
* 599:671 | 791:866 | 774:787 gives -0.089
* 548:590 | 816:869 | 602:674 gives 0.148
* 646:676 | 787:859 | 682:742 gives -0.130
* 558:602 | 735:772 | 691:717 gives 0.027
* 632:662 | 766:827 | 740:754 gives -0.035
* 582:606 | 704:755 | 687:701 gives 0.086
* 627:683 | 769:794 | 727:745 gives -0.040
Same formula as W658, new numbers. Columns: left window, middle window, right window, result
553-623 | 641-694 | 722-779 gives 0.20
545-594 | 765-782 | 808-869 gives -0.06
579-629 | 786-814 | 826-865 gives -0.04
